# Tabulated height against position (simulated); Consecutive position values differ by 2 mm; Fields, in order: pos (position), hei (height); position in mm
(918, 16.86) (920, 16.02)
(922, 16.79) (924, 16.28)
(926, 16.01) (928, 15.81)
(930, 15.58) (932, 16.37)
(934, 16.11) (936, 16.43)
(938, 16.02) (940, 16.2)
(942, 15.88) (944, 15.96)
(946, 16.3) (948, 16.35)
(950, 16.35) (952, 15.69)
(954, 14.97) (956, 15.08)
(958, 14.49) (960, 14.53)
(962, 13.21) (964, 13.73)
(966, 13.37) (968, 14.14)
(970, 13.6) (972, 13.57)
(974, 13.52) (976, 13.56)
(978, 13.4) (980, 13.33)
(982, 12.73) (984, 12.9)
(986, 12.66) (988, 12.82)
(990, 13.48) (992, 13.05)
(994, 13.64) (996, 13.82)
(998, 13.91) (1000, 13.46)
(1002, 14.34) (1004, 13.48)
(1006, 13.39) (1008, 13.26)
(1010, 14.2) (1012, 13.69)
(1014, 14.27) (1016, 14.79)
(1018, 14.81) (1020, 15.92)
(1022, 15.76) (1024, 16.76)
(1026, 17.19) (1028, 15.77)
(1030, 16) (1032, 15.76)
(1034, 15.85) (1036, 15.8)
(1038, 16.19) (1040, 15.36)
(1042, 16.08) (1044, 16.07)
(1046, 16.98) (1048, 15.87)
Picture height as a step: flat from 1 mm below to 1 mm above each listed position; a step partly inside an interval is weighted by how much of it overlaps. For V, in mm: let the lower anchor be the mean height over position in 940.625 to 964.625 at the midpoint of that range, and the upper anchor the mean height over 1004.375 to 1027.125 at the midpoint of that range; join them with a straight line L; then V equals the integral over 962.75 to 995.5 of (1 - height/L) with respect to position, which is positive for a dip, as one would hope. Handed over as 3.8 mm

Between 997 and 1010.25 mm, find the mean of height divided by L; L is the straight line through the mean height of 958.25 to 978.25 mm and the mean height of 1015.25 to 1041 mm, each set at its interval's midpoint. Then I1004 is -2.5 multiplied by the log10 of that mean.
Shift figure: 0.10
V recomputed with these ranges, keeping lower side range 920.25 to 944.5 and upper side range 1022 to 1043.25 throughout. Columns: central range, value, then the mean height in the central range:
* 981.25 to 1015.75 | 5.5 mm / 13.5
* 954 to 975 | 2.8 mm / 14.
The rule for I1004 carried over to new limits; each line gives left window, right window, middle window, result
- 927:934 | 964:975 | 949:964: -0.03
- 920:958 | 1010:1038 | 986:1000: 0.17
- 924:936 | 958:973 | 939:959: -0.06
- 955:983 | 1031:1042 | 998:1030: 0.03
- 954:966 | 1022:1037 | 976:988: 0.14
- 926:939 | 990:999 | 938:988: 0.03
